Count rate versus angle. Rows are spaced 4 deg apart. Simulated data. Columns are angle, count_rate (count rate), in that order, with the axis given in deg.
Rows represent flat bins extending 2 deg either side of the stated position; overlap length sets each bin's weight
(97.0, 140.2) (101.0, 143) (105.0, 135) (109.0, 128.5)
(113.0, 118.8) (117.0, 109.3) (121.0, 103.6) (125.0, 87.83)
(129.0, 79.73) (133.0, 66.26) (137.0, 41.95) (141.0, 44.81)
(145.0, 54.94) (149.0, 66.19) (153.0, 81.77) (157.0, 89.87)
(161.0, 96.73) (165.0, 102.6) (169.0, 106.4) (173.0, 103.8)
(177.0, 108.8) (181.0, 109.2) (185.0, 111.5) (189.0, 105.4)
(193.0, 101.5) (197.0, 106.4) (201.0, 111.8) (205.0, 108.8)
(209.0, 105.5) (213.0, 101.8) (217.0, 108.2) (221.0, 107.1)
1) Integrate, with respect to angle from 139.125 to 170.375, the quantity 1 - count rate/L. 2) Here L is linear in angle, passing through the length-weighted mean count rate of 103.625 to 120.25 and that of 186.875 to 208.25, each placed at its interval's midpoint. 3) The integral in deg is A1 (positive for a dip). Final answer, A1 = 9.20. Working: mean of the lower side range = 121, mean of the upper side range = 107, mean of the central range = 80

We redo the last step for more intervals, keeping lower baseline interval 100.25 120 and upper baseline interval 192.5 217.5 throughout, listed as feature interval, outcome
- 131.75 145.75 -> 8.02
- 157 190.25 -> 2.30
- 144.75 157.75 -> 4.75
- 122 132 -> 3.09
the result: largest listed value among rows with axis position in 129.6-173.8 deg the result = 106.4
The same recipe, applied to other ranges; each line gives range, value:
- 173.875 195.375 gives 111.5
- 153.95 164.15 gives 96.73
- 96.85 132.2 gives 143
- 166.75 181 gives 109.2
